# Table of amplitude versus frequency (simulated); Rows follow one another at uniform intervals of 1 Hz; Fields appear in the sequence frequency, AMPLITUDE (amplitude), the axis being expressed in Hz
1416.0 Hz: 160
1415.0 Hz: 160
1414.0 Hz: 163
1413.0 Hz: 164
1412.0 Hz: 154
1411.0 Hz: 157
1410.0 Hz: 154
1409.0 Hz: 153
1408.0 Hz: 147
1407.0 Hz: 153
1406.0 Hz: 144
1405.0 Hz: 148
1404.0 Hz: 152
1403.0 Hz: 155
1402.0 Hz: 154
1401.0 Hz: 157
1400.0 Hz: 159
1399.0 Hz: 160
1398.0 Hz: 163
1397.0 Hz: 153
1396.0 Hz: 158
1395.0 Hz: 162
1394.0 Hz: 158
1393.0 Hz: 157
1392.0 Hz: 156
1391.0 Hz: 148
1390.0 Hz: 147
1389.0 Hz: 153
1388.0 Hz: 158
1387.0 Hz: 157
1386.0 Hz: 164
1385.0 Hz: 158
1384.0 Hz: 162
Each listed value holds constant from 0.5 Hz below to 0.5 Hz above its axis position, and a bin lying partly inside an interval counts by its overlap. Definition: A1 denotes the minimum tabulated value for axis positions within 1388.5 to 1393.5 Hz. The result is 147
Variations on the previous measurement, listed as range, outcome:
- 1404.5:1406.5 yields 144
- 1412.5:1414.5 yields 163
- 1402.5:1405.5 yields 148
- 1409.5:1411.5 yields 154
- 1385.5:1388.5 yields 157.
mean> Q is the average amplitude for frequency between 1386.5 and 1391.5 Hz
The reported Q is 153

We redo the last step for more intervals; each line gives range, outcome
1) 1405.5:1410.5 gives 150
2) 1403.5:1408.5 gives 149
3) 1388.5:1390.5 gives 150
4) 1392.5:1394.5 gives 158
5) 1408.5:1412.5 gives 154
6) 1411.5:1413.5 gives 159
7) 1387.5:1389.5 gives 156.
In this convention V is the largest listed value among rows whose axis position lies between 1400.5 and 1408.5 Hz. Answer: 157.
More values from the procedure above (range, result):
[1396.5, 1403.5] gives 163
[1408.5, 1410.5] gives 154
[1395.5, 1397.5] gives 158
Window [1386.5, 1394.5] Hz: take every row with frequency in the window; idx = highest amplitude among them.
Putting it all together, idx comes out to 158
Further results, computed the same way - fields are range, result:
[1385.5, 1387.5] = 164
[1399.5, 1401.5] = 159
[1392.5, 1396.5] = 162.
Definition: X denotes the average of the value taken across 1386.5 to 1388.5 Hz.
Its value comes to 158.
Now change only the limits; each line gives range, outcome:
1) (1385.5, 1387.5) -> 160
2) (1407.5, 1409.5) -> 150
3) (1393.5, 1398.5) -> 159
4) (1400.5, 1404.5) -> 154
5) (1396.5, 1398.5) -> 158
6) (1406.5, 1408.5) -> 150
